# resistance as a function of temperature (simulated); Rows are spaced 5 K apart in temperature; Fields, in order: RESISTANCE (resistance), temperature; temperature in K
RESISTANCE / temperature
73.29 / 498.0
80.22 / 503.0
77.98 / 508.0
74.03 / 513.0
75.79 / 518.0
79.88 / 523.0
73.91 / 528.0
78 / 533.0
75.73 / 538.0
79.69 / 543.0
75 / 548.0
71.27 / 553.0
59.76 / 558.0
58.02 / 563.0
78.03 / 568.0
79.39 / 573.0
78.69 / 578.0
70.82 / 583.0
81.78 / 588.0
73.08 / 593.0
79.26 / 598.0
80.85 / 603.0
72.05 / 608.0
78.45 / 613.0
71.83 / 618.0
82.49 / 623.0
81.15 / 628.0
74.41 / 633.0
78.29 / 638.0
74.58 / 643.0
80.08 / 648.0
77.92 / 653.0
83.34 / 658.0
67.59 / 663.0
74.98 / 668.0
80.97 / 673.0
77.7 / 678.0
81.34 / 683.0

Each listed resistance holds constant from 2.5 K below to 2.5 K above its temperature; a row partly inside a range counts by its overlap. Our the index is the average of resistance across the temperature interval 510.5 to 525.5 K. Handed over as 76.6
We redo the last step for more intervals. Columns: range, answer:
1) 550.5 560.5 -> 65.5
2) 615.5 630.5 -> 78.5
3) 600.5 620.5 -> 75.8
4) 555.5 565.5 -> 58.9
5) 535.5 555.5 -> 75.4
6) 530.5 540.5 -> 76.9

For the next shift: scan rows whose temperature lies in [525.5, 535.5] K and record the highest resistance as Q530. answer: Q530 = 78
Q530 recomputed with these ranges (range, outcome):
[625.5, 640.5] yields 81.15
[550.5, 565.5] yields 71.27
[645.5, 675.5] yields 83.34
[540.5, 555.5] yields 79.69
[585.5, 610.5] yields 81.78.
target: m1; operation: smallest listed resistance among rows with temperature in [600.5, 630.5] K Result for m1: 71.83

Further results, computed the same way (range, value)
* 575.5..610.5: 70.82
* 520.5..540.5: 73.91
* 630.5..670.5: 67.59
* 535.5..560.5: 59.76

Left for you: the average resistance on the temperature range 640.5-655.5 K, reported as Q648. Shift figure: 77.5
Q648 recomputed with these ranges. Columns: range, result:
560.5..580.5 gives 73.5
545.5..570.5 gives 68.4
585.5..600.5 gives 78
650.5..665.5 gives 76.3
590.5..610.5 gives 76.3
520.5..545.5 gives 77.4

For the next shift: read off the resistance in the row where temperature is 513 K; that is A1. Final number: 74.03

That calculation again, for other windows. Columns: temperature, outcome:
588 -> 81.78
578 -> 78.69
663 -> 67.59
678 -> 77.7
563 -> 58.02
